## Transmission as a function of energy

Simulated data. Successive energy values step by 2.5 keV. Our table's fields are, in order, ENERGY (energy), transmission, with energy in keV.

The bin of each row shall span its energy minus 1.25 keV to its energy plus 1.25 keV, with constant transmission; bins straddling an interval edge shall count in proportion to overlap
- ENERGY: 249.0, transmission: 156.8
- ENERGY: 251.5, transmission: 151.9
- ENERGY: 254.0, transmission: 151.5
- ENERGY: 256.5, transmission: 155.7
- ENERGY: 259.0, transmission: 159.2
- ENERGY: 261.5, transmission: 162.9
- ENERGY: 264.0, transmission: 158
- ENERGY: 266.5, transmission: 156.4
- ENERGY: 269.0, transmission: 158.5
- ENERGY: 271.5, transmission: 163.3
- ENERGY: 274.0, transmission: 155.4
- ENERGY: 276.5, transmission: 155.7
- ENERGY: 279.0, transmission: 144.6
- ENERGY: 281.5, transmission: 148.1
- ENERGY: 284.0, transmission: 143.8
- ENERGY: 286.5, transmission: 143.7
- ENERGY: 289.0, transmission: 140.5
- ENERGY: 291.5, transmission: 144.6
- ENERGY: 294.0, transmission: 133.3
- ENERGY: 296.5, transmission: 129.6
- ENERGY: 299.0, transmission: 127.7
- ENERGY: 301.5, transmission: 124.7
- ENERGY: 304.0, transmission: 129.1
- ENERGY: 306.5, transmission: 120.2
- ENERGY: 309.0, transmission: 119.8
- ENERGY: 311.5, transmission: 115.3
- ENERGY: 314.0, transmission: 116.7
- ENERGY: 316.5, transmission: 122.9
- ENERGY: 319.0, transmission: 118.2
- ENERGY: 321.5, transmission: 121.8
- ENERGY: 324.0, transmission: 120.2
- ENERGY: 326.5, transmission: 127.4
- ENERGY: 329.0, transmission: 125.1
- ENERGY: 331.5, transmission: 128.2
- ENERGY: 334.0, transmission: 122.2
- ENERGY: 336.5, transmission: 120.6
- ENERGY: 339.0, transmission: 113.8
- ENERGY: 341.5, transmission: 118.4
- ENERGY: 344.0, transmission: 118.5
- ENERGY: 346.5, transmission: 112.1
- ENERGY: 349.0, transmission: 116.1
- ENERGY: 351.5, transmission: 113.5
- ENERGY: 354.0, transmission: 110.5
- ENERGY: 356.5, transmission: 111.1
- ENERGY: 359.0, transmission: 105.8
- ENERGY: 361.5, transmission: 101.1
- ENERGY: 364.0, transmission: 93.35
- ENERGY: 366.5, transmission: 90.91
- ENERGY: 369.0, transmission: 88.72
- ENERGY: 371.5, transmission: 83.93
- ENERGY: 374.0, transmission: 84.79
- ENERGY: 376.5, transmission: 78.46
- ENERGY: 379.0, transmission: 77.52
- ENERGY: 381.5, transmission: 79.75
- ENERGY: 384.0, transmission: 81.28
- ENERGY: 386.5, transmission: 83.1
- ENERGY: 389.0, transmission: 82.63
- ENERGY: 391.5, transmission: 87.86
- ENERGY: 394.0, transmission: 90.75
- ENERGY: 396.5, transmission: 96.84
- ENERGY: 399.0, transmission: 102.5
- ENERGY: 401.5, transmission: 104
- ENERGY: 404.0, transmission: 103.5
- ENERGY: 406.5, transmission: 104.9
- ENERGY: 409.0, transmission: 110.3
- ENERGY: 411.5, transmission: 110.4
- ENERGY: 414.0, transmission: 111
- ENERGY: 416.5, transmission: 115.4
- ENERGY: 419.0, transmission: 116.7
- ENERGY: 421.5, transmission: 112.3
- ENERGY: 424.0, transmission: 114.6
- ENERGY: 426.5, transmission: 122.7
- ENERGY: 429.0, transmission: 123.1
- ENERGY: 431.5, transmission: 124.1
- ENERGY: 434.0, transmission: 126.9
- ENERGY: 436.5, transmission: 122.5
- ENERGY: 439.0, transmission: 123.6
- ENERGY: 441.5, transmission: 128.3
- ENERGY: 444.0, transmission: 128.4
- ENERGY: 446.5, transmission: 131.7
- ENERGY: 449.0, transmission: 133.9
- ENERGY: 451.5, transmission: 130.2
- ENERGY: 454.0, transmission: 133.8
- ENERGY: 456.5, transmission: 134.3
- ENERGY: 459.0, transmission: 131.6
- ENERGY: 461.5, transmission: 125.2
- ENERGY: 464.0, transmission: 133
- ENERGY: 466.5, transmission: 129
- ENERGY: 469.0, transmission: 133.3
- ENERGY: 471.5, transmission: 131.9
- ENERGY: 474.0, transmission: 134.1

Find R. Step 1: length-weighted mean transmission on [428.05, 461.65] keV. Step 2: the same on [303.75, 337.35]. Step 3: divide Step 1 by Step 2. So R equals 1.06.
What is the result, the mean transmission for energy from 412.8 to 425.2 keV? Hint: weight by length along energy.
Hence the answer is 114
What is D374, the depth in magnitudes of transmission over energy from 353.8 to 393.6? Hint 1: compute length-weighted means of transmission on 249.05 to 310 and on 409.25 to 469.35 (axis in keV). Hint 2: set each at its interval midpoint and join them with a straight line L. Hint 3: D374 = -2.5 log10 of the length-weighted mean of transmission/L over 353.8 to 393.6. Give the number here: 0.43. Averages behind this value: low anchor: 145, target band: 89.5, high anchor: 124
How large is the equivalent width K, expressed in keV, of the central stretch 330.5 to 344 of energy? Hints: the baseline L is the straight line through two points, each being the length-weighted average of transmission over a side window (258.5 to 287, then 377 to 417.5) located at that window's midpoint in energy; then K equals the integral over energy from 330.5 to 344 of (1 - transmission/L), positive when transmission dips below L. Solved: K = 0.4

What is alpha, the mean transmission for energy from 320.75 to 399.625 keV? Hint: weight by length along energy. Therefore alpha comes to 103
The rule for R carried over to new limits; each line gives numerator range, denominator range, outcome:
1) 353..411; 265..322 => 0.69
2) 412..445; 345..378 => 1.21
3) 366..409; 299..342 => 0.74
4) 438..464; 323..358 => 1.10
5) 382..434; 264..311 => 0.74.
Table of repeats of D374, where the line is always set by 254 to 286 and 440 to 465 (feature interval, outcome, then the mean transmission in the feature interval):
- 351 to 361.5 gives 0.30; 109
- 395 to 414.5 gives 0.29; 105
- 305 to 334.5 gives 0.22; 122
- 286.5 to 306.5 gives 0.14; 133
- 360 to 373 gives 0.48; 91.7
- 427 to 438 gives 0.08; 124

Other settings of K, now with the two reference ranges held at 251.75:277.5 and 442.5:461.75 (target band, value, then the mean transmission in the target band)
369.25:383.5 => 6.1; 81.5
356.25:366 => 2.9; 101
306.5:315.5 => 2.0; 118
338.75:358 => 4.2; 114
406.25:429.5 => 3.7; 114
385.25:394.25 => 3.5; 85.6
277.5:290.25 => 0.9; 144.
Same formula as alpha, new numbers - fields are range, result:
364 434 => 99.7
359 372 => 93.4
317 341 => 122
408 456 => 122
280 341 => 127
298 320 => 122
